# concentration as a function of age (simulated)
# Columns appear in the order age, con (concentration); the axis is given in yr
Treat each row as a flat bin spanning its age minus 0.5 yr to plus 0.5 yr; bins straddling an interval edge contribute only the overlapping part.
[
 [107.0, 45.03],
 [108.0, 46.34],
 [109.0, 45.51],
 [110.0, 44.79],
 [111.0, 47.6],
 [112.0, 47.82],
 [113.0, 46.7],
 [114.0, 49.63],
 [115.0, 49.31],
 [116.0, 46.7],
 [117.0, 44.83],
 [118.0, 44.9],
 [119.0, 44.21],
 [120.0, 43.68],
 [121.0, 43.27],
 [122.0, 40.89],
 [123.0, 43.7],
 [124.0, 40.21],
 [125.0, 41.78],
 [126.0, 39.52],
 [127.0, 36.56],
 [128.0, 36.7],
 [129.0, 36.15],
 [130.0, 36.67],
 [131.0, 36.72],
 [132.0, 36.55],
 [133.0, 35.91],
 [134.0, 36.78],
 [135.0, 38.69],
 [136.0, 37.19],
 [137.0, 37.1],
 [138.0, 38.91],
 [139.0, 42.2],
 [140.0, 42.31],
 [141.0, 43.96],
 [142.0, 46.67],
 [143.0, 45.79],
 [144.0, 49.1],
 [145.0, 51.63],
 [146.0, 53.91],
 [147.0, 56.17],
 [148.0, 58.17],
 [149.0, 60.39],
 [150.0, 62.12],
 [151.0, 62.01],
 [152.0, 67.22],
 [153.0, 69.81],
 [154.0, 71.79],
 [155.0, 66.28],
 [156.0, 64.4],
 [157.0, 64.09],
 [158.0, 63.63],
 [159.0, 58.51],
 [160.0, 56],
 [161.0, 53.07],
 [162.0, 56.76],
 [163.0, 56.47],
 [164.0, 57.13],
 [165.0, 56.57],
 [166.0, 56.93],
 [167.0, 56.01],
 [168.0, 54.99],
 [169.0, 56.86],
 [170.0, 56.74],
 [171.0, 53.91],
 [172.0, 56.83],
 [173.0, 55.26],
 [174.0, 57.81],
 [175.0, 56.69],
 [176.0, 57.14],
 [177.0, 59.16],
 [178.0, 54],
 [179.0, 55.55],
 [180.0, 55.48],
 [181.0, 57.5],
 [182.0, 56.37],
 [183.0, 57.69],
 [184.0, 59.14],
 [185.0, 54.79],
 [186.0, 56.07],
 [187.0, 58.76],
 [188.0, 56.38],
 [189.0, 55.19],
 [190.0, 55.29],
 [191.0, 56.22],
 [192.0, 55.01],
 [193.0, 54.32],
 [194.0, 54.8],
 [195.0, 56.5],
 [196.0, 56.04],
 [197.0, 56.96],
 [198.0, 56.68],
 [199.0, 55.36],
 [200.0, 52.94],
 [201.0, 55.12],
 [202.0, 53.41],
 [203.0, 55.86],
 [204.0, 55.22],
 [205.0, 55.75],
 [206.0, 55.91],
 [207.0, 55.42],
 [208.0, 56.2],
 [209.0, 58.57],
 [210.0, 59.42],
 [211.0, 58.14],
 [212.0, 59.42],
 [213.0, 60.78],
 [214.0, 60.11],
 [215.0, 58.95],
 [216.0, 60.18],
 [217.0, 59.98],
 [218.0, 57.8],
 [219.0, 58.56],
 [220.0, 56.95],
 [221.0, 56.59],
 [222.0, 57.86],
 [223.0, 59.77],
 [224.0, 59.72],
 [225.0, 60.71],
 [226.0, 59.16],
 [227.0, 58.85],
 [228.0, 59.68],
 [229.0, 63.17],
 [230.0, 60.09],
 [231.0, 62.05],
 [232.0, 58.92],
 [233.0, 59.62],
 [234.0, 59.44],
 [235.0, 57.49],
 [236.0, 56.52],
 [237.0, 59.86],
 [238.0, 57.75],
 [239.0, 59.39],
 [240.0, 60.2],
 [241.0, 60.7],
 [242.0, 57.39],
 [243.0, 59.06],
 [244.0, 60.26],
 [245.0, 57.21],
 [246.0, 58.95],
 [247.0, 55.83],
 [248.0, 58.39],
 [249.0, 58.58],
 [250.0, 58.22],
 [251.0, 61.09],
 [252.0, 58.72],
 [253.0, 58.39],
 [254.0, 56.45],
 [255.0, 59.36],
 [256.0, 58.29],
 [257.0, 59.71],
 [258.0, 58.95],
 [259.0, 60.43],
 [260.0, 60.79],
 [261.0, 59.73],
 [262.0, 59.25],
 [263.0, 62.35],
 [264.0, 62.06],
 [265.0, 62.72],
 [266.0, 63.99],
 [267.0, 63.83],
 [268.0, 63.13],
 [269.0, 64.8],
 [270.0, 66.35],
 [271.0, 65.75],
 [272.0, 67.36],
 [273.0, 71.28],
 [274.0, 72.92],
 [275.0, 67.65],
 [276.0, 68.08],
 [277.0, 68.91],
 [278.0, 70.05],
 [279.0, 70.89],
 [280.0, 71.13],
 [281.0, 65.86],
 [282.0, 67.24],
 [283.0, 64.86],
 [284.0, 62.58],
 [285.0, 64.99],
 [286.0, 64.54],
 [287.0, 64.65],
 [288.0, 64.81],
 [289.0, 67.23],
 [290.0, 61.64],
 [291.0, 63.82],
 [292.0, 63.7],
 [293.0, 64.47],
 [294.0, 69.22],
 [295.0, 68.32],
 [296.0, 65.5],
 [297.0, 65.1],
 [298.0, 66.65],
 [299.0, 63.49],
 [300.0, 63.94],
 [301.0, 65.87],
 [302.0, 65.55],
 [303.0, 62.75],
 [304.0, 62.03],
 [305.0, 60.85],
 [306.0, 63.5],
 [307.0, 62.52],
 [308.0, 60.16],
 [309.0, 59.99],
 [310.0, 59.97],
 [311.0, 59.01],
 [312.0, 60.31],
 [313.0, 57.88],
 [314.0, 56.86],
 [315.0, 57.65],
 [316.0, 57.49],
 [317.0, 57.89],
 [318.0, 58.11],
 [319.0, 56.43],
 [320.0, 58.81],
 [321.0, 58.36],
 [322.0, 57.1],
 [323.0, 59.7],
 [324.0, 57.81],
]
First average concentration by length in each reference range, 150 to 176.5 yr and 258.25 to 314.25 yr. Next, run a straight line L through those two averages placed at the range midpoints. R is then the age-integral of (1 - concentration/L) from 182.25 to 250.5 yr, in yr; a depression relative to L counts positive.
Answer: 4.14 yr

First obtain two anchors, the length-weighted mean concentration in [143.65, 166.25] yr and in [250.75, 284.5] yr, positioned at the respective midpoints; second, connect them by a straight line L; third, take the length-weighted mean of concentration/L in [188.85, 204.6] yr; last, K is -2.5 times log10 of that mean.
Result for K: 0.11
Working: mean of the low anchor 59.8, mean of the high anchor 64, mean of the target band 55.3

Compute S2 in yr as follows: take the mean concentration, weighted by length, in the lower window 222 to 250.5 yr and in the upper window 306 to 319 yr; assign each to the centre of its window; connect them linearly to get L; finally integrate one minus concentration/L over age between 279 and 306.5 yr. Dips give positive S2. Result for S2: -2.8 yr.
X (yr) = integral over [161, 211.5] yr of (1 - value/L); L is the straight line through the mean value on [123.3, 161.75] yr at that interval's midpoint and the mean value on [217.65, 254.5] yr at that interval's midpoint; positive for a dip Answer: -2.3 yr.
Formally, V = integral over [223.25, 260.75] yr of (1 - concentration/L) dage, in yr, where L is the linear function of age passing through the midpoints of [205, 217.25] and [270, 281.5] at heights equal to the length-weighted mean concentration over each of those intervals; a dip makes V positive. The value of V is 2.5 yr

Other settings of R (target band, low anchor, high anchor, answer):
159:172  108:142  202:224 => -1.81 yr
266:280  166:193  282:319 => -1.49 yr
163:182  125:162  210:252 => -1.26 yr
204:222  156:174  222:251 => 0.15 yr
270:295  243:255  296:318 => -2.78 yr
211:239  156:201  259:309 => 0.49 yr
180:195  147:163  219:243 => 1.12 yr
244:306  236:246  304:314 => -4.08 yr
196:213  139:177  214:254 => 0.53 yr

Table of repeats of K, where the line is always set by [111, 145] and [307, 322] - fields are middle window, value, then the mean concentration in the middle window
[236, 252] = -0.126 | 58.8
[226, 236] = -0.167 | 59.7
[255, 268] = -0.135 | 61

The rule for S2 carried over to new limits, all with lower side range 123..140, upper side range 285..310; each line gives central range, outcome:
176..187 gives -2.54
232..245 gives -0.94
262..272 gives -0.75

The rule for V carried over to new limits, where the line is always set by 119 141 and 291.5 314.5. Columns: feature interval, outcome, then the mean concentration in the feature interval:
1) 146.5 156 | -4.8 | 63.8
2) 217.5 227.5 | -1.3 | 58.6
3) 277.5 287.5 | -1.1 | 66.7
